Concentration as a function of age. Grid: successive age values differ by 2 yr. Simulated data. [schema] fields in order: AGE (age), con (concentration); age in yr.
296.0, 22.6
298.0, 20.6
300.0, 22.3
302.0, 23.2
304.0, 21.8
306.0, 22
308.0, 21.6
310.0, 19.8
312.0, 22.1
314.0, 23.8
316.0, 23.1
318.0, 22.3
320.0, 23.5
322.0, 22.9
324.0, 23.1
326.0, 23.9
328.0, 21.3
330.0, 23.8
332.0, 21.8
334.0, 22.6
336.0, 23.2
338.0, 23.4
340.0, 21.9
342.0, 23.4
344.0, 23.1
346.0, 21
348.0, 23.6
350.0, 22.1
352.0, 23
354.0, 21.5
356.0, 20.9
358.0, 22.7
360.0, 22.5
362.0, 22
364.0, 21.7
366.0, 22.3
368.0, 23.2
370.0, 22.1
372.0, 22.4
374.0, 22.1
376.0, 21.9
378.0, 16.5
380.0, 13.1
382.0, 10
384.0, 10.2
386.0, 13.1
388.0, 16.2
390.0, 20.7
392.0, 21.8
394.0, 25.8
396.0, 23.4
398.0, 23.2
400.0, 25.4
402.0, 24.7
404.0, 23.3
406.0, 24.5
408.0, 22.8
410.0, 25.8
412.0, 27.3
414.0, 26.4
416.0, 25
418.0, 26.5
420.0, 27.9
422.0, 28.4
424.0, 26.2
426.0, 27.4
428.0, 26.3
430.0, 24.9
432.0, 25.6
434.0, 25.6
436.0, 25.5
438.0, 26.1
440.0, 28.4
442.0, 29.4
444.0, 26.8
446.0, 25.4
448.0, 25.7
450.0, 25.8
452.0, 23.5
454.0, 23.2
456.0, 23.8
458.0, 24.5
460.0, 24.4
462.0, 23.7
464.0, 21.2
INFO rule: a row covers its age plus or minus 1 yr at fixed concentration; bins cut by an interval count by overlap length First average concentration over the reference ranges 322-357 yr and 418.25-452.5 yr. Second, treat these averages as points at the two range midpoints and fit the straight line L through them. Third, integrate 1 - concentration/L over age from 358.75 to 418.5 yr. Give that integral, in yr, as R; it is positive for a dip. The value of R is 7.5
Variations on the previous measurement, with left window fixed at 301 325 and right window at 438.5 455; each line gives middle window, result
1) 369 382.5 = 3.1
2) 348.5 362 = 0.8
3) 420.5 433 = -0.5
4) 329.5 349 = 0.3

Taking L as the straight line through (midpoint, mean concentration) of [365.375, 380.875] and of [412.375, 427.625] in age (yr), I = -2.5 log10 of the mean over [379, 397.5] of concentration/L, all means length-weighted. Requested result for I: 0.30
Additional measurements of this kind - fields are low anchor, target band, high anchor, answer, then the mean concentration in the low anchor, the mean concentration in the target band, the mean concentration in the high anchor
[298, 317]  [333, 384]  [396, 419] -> 0.118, 22.1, 21.1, 24.9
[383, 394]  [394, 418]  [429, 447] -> -0.211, 17.3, 24.8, 26.4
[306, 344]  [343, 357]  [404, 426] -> 0.066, 22.6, 22.2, 26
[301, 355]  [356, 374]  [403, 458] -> 0.069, 22.5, 22.3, 25.8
